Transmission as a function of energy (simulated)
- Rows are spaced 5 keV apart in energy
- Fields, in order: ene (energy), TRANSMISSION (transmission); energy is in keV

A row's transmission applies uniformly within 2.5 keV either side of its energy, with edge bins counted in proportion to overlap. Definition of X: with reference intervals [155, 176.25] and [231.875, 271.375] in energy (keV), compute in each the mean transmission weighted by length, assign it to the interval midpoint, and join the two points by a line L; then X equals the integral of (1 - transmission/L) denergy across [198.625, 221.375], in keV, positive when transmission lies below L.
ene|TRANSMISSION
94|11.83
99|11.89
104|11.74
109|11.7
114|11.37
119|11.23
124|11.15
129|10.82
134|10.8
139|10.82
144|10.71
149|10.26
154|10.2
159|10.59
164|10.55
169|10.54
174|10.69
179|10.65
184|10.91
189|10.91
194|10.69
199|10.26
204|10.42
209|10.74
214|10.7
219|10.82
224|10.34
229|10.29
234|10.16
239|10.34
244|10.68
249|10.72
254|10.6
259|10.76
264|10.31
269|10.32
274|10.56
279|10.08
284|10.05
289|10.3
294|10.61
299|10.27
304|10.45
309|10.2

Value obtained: -0.2 keV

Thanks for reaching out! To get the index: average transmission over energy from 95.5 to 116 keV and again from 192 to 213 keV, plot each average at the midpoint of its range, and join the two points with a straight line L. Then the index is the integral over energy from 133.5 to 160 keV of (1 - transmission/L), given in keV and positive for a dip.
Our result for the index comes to 1.6 keV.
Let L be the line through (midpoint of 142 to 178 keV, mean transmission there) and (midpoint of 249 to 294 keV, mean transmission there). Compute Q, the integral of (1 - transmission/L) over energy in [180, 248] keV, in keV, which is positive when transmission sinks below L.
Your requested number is -0.7 keV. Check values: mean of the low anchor 10.5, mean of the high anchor 10.4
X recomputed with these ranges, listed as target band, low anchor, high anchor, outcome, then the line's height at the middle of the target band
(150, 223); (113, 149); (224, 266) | 0.7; 10.7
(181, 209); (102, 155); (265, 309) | 0.2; 10.7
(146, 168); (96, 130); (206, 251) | 1.3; 11.1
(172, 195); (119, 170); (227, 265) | -0.4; 10.6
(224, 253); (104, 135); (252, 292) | 0.3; 10.6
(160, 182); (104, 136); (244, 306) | 0.7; 11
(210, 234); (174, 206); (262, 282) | 0.0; 10.5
